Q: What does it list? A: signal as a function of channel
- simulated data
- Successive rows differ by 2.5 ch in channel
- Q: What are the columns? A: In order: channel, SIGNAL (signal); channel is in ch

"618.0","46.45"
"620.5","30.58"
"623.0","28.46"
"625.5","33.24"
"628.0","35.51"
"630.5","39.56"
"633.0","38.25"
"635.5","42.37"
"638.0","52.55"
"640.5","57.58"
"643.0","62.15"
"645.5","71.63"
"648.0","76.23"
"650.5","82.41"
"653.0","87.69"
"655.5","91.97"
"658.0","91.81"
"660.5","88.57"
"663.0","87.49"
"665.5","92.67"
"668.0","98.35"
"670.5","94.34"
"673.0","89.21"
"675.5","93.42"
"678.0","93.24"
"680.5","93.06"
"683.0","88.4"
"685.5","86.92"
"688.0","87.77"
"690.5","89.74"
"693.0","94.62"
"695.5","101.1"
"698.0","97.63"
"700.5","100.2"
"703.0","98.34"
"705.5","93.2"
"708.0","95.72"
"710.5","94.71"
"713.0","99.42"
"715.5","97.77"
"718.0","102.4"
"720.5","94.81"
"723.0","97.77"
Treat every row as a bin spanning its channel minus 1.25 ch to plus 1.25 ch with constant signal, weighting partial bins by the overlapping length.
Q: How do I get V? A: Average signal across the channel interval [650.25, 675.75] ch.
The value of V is 90.9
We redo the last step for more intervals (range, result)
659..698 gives 92.1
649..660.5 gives 88.2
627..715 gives 82.8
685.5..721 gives 95.9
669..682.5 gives 92.5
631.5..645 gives 51.5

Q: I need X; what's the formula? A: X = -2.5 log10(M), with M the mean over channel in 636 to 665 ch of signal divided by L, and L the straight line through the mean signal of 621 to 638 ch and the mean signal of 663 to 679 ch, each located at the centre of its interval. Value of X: -0.17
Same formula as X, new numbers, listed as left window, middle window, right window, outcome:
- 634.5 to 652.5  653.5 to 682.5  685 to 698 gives -0.17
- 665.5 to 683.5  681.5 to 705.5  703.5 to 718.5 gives 0.02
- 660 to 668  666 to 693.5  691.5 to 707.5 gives 0.02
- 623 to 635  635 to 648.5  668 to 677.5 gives -0.14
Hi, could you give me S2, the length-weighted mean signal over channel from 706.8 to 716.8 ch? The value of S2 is 96.9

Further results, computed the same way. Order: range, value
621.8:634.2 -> 35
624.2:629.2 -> 34.3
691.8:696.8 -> 97.9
